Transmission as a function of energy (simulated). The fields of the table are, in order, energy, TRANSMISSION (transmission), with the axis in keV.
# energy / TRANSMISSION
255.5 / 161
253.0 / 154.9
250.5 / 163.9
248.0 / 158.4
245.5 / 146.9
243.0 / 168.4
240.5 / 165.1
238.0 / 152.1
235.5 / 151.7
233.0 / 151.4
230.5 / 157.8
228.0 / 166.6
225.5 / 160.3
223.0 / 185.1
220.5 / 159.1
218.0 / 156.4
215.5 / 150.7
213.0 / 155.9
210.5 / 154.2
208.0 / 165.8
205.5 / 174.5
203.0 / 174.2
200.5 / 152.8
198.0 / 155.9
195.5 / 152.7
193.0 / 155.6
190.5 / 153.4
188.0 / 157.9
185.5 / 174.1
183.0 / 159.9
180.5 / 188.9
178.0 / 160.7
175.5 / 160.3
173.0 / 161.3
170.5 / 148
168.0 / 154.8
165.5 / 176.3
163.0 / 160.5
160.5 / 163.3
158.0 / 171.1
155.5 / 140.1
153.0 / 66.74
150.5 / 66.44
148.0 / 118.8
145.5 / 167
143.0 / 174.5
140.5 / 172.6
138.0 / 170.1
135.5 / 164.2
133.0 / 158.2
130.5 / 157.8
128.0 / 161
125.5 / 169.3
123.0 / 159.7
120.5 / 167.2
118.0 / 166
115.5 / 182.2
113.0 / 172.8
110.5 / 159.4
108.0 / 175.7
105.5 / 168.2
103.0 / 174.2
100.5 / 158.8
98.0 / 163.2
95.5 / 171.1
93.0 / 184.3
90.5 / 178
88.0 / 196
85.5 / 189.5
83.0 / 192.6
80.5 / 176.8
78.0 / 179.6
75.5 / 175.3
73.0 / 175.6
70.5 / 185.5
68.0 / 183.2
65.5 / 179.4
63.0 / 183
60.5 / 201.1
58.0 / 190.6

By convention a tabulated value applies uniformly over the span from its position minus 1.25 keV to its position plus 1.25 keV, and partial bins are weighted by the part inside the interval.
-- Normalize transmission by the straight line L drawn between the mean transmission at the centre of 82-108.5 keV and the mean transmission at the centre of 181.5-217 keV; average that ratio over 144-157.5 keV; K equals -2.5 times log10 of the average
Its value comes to 0.40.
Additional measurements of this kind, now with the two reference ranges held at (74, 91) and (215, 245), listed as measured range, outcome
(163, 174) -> 0.07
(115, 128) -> 0.07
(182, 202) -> 0.06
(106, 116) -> 0.05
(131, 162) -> 0.20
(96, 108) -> 0.08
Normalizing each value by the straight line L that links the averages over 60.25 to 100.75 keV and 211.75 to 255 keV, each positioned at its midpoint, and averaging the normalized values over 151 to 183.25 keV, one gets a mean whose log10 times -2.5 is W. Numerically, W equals 0.11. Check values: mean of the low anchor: 181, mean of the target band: 153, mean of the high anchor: 159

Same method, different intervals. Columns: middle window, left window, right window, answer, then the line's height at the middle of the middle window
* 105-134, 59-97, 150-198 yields 0.023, 170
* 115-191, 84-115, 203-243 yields 0.083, 169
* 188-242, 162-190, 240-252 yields 0.014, 162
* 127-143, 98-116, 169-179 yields -0.004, 164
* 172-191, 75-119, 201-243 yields 0.007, 166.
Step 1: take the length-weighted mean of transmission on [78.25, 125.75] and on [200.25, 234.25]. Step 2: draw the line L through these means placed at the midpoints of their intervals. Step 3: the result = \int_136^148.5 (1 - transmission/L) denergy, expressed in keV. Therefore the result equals 0.5 keV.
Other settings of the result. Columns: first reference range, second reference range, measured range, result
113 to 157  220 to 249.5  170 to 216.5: -1.4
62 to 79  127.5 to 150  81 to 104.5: -0.8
